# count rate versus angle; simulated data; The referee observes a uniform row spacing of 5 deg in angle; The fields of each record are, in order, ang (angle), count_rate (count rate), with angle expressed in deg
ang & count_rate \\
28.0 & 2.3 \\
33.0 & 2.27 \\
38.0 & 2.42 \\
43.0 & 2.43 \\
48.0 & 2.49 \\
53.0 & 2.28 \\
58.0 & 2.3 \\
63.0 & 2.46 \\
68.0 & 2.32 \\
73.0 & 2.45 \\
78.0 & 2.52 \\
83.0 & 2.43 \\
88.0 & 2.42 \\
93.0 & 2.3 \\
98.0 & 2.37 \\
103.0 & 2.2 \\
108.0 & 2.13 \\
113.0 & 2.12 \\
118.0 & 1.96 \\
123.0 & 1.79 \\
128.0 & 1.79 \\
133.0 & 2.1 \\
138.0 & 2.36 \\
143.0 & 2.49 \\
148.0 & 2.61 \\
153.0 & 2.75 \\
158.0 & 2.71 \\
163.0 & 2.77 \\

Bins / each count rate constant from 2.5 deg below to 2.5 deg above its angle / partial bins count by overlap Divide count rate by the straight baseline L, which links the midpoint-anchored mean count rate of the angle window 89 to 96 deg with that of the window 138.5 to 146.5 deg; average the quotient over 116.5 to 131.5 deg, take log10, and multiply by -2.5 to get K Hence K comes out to 0.29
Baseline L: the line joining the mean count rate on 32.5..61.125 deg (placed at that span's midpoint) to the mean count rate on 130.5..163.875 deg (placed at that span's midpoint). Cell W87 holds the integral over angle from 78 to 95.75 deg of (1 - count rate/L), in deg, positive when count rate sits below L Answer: 0.2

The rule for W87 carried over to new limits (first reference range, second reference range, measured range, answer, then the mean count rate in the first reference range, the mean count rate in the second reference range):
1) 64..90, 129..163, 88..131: 6.22 deg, 2.43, 2.49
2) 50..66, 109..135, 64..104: -3.57 deg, 2.35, 1.96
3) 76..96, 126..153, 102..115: 1.26 deg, 2.41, 2.32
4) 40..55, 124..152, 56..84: -0.52 deg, 2.4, 2.27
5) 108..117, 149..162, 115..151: 3.57 deg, 2.1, 2.72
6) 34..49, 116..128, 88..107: -2.49 deg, 2.42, 1.85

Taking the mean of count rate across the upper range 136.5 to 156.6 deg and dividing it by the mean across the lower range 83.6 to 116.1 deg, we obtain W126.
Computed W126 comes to 1.14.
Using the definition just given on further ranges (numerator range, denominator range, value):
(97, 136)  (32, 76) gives 0.86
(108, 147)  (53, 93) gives 0.88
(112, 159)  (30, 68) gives 0.95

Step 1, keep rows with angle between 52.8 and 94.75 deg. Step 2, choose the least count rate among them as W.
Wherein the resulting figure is 2.28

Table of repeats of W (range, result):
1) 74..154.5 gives 1.79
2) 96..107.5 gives 2.2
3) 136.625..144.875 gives 2.36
